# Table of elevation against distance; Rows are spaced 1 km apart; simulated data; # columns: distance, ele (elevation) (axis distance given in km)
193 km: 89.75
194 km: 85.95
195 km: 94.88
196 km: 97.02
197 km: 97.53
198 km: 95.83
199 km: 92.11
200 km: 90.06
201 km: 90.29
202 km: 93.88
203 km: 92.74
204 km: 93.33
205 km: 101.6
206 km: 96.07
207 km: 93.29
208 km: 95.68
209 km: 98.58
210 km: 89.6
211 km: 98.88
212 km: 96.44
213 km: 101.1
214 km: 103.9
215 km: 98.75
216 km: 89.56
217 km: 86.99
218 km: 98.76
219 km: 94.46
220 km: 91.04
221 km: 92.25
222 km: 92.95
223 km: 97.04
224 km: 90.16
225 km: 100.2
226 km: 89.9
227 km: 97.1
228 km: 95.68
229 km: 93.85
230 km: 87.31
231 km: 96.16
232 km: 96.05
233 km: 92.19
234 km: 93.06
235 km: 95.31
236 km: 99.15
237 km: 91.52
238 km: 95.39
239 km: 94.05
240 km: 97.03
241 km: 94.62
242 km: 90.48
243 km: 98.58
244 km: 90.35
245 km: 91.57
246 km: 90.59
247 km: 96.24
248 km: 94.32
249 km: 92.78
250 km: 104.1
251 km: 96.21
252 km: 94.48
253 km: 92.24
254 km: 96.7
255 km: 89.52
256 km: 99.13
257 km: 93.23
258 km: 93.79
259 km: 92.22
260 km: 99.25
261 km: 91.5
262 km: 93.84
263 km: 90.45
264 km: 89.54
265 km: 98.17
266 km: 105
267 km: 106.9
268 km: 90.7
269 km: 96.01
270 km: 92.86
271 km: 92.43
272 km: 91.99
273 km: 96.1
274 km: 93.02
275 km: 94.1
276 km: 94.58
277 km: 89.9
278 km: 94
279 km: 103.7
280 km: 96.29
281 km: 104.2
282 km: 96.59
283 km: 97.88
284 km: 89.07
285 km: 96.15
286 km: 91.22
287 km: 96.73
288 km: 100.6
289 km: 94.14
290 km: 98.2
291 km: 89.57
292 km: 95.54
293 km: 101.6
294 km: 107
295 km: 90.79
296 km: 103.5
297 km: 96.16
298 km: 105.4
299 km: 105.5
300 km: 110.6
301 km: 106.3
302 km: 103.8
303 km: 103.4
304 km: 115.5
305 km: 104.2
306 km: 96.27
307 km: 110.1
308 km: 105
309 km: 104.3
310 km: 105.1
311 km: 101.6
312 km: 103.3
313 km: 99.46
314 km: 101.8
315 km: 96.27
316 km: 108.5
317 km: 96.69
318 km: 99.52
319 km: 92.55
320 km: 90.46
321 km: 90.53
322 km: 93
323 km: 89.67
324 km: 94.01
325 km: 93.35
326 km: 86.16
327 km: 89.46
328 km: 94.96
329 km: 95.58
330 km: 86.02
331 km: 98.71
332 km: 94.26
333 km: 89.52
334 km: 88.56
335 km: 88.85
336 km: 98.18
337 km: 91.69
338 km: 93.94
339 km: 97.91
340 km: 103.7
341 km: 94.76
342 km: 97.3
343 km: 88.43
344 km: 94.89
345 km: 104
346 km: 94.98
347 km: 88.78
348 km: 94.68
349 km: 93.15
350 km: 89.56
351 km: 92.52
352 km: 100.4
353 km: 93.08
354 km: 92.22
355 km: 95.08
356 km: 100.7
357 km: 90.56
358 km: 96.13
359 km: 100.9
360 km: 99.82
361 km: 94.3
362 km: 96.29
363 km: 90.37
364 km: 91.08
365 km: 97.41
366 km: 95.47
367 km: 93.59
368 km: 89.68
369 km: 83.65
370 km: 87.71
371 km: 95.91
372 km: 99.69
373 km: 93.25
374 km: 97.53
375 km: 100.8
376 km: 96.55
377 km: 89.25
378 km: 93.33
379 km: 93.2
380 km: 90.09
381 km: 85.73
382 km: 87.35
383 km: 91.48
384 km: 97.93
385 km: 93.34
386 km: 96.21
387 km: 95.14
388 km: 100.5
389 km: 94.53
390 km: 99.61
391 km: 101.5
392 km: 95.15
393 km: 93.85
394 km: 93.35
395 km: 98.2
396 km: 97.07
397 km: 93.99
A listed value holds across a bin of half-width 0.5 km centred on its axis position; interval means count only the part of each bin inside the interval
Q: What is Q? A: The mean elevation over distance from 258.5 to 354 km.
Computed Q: 96.7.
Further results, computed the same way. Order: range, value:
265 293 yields 96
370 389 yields 94.1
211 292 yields 94.9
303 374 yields 95.8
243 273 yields 94.8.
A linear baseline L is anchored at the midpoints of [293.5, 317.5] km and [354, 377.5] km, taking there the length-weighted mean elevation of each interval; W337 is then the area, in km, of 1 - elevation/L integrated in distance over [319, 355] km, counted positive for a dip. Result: 1.9 km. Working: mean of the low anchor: 103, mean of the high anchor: 94.5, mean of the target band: 93.4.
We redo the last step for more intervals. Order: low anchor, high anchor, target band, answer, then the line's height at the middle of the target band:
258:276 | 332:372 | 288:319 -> -2.4 km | 94.6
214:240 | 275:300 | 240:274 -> 0.4 km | 95.9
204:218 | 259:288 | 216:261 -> 0.8 km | 95.9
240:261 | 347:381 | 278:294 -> -0.5 km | 94.3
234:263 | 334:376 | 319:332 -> 0.4 km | 94.6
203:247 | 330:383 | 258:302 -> -1.2 km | 94.4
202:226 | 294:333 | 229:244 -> 0.3 km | 96.1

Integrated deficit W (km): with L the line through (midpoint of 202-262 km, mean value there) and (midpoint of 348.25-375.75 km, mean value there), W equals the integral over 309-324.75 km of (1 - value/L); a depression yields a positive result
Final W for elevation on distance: -0.5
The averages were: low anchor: 94.7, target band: 97.6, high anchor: 94.5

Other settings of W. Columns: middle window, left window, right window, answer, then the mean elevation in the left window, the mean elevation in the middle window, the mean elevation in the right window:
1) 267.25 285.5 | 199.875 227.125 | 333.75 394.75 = -0.1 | 94.8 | 95.1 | 94.5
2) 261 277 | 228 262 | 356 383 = -0.1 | 94.3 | 94.8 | 93.5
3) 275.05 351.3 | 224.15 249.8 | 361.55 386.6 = -2.9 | 94.2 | 97.2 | 93.1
